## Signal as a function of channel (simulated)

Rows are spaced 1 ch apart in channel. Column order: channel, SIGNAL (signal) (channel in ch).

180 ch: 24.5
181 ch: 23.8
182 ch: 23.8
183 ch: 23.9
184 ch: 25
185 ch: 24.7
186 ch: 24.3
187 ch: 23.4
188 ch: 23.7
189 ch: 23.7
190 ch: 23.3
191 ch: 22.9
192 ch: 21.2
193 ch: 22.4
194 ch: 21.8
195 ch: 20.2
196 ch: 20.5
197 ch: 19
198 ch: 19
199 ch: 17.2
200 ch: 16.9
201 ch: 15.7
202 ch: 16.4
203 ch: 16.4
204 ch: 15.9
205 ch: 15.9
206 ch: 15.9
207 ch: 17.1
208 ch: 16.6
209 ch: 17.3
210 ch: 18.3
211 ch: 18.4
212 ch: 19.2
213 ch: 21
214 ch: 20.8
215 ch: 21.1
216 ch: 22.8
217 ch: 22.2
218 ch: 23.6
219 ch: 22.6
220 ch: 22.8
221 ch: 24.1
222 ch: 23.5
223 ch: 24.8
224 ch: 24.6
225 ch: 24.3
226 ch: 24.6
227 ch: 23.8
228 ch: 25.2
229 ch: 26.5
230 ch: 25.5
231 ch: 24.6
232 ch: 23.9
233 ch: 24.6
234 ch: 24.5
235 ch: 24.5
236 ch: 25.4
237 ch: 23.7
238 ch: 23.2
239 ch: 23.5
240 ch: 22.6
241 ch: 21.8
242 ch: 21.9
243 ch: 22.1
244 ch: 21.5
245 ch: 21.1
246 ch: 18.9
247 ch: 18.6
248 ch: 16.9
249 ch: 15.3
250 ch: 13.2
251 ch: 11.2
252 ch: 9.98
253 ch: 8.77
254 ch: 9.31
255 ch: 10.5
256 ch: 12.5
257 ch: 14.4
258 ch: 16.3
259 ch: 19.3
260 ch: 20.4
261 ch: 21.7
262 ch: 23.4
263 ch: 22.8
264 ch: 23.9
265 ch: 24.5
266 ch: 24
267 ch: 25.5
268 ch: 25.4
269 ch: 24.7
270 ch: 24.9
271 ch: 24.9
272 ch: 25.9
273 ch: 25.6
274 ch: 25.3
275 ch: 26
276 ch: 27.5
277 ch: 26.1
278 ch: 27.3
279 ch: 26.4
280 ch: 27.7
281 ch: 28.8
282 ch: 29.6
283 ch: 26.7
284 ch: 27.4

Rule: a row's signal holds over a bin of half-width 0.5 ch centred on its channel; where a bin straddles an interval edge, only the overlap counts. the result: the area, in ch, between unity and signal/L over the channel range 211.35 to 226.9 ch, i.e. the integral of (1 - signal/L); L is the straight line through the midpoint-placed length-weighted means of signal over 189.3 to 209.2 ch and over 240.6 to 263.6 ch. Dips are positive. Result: -4.1 ch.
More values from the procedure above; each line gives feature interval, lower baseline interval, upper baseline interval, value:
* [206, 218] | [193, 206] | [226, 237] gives 0.7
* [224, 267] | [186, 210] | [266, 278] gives 5.1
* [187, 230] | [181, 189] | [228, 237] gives 6.3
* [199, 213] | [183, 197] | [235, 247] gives 3.4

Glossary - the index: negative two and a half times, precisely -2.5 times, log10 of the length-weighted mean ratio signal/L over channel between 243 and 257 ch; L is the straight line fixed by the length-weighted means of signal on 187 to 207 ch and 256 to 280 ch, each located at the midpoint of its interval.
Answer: 0.46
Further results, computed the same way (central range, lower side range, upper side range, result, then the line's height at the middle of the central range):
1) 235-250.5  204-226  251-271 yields -0.06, 19.7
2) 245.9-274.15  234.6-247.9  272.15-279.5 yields 0.27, 24.3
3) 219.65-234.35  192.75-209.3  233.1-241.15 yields -0.11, 22.1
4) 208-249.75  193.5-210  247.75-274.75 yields -0.20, 18.4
